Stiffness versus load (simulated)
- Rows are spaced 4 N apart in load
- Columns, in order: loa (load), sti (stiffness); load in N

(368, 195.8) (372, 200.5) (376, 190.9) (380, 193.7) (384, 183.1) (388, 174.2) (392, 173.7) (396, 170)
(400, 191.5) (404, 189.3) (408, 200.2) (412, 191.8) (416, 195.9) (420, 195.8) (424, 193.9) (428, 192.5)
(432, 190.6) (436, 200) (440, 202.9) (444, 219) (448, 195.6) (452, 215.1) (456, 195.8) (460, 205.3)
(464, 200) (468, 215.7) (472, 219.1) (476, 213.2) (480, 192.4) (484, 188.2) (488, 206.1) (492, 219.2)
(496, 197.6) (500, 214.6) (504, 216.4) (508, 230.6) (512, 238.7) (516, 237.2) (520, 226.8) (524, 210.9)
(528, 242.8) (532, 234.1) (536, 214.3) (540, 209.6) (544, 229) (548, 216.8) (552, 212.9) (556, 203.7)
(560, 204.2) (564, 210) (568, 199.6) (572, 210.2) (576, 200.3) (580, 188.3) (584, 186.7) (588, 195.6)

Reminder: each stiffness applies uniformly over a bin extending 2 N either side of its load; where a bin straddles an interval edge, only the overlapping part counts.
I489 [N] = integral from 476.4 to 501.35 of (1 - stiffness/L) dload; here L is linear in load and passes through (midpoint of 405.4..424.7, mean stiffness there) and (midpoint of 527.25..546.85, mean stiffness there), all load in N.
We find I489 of 1.13 N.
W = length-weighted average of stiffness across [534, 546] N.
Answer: 218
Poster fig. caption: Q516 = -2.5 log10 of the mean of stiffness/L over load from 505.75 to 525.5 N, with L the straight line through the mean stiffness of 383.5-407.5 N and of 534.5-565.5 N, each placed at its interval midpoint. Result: -0.12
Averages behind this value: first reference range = 181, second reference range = 213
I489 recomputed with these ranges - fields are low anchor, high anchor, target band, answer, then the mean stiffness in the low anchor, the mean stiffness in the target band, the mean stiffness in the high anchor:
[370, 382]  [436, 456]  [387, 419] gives 2.1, 195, 186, 206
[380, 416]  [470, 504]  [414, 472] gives -1.7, 185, 202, 207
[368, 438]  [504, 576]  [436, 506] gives -0.8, 190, 207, 219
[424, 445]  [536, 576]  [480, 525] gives -2.3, 199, 216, 210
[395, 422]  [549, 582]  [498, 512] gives -1.7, 191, 223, 204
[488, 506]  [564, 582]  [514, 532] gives -1.9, 211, 230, 201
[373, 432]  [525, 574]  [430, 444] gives -0.4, 189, 201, 216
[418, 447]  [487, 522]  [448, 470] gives 0.2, 199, 205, 221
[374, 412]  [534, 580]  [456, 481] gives -1.4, 186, 207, 209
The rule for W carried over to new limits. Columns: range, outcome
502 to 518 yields 231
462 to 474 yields 212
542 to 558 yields 216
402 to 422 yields 195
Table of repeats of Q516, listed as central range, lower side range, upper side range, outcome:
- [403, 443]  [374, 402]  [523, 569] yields -0.035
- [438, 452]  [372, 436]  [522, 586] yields -0.065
